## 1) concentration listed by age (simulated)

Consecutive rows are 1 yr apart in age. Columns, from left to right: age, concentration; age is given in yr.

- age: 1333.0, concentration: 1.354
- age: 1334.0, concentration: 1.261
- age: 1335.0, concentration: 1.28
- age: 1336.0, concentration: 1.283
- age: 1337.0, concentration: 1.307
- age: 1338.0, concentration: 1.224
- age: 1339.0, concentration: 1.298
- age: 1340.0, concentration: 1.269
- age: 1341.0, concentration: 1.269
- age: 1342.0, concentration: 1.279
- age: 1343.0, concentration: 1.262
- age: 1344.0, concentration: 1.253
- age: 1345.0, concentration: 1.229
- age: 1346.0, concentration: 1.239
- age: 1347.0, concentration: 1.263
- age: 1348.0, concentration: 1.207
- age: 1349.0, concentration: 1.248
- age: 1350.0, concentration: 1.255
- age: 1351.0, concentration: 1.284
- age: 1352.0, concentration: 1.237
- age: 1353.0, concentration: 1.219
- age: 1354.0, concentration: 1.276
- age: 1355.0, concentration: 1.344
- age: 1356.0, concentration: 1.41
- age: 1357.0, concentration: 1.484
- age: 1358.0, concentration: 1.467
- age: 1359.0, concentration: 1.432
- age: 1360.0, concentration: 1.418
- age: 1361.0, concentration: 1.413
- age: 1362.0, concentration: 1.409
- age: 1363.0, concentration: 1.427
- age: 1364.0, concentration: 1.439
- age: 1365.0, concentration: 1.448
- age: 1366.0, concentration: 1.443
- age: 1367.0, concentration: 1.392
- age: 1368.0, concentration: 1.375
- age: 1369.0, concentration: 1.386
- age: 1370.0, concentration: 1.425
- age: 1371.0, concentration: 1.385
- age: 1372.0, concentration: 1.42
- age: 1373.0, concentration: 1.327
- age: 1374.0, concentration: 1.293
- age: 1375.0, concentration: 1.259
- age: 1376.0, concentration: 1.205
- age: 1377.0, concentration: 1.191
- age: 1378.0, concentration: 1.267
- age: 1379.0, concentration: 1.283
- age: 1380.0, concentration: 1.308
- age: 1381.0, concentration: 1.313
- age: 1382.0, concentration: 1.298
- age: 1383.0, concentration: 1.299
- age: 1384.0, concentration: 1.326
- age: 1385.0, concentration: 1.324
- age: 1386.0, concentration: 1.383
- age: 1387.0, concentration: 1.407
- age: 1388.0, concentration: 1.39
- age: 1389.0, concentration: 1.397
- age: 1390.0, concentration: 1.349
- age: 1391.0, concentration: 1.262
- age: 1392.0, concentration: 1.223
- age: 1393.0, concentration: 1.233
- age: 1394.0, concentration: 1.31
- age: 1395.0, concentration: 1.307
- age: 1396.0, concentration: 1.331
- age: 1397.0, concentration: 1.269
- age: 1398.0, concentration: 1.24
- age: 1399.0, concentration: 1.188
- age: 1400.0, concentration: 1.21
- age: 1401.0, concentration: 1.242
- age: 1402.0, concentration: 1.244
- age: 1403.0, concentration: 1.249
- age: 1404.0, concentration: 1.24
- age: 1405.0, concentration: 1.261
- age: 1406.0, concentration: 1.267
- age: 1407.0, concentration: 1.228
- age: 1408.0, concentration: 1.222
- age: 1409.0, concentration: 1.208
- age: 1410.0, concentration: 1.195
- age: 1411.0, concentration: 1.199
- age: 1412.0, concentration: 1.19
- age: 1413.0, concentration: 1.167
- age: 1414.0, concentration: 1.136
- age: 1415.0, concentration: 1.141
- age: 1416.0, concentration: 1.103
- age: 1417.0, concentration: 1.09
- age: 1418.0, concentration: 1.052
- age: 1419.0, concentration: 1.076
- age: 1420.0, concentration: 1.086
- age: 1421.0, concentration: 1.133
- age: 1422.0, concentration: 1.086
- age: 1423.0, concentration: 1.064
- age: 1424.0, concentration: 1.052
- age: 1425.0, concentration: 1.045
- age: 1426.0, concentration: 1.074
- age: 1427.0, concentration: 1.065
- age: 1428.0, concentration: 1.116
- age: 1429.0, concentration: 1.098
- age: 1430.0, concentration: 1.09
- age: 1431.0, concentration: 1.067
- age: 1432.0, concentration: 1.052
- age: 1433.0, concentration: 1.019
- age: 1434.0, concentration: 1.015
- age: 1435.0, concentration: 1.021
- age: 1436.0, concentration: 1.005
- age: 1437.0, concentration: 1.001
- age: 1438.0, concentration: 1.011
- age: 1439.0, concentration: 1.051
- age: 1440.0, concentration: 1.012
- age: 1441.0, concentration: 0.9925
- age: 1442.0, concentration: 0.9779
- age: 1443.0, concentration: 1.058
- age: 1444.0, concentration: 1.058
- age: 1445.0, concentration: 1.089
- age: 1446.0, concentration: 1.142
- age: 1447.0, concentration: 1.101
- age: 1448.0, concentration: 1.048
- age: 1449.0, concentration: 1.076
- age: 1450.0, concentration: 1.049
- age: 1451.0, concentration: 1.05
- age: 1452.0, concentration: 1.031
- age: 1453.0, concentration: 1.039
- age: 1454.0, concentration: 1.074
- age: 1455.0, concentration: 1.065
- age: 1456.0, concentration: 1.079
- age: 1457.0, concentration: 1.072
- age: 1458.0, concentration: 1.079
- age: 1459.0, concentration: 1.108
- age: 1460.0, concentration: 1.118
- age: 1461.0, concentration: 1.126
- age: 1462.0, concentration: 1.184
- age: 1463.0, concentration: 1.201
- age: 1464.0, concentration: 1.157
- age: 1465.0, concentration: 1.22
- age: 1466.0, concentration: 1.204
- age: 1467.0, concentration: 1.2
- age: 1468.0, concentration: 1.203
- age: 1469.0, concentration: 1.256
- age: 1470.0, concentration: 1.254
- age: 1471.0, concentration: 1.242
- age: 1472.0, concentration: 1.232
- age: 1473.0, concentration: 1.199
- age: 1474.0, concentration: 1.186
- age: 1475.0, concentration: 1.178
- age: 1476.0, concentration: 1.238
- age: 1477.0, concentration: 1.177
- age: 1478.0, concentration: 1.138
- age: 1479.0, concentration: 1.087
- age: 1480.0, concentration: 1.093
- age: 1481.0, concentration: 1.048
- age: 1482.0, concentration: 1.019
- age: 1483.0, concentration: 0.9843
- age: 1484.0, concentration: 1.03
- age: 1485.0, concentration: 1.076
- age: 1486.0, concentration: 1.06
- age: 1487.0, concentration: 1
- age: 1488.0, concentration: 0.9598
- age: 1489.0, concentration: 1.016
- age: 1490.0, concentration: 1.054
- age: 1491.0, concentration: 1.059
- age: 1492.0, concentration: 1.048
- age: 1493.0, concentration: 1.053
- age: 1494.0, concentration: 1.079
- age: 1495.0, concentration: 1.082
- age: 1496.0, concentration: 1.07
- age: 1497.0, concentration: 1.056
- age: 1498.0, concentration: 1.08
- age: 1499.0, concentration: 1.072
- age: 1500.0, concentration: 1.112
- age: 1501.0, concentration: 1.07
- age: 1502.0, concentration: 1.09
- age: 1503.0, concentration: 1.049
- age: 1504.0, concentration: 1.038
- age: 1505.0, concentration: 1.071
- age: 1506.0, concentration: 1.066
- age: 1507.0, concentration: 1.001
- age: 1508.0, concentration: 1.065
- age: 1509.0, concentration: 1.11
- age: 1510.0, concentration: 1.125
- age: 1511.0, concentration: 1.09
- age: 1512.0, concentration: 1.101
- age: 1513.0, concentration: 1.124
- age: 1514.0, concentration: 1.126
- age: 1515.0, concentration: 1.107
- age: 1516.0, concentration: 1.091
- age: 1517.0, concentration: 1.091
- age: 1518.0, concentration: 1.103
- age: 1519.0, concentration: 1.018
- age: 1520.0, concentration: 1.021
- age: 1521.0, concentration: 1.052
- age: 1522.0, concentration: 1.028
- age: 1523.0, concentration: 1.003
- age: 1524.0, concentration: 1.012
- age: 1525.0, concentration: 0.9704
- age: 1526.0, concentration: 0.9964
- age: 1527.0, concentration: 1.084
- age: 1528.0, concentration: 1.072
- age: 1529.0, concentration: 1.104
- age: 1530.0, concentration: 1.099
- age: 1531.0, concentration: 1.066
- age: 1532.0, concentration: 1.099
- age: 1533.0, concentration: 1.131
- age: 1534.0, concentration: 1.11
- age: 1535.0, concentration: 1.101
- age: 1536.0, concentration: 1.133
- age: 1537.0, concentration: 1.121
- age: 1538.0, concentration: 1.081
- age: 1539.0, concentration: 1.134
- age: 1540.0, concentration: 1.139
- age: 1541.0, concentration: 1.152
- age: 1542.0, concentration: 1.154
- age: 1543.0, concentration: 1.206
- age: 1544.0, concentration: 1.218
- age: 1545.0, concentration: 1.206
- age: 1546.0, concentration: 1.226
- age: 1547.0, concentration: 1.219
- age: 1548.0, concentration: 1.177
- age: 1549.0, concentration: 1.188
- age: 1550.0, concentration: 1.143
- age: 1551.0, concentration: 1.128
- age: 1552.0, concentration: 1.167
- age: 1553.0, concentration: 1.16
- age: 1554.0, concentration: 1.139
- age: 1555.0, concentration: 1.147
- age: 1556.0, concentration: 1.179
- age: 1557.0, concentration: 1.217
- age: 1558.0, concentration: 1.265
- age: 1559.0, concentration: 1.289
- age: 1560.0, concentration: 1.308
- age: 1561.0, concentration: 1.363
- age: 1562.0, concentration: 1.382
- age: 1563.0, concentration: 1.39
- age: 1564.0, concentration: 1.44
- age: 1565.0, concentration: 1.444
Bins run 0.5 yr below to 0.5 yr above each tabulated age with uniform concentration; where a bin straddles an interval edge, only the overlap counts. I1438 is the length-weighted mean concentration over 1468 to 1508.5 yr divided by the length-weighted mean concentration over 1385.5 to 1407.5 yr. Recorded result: 0.85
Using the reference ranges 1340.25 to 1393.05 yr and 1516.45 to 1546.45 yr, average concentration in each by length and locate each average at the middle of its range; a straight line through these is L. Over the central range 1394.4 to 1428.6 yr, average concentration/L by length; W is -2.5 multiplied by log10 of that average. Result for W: 0.09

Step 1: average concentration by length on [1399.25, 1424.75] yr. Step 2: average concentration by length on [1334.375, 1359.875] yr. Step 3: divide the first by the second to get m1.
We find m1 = 0.90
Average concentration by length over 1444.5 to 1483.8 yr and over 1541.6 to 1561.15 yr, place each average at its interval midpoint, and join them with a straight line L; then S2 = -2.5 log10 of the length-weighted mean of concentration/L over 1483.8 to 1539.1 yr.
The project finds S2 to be 0.10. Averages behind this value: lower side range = 1.13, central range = 1.07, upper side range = 1.2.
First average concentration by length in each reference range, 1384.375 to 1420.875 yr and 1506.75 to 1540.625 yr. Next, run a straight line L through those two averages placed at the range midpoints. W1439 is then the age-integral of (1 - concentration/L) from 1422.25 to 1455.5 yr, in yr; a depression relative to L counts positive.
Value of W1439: 3.8 yr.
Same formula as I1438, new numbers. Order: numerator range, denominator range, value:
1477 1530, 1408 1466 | 0.98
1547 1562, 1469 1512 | 1.11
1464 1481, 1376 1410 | 0.93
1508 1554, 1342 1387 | 0.83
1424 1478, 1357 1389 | 0.81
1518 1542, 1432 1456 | 1.03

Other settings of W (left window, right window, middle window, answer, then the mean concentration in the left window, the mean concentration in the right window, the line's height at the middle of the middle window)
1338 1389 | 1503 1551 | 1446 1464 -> 0.10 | 1.33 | 1.1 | 1.2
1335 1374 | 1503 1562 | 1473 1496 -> 0.10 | 1.33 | 1.12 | 1.18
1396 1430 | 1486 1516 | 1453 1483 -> -0.04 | 1.16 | 1.07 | 1.1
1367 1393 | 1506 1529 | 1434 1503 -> 0.06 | 1.32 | 1.06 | 1.16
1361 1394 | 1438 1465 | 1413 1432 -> 0.09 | 1.34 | 1.08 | 1.18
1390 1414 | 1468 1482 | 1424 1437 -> 0.15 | 1.24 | 1.17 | 1.21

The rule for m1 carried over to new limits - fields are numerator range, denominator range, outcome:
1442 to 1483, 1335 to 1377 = 0.85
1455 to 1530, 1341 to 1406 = 0.83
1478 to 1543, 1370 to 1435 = 0.88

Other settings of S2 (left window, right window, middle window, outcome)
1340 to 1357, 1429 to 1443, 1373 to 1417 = -0.10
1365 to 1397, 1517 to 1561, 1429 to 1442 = 0.22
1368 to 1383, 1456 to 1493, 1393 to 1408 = 0.01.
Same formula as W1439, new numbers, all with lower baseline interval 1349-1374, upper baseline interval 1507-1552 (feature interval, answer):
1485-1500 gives 1.5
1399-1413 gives 0.9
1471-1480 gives 0.1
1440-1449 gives 1.3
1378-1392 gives 0.1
